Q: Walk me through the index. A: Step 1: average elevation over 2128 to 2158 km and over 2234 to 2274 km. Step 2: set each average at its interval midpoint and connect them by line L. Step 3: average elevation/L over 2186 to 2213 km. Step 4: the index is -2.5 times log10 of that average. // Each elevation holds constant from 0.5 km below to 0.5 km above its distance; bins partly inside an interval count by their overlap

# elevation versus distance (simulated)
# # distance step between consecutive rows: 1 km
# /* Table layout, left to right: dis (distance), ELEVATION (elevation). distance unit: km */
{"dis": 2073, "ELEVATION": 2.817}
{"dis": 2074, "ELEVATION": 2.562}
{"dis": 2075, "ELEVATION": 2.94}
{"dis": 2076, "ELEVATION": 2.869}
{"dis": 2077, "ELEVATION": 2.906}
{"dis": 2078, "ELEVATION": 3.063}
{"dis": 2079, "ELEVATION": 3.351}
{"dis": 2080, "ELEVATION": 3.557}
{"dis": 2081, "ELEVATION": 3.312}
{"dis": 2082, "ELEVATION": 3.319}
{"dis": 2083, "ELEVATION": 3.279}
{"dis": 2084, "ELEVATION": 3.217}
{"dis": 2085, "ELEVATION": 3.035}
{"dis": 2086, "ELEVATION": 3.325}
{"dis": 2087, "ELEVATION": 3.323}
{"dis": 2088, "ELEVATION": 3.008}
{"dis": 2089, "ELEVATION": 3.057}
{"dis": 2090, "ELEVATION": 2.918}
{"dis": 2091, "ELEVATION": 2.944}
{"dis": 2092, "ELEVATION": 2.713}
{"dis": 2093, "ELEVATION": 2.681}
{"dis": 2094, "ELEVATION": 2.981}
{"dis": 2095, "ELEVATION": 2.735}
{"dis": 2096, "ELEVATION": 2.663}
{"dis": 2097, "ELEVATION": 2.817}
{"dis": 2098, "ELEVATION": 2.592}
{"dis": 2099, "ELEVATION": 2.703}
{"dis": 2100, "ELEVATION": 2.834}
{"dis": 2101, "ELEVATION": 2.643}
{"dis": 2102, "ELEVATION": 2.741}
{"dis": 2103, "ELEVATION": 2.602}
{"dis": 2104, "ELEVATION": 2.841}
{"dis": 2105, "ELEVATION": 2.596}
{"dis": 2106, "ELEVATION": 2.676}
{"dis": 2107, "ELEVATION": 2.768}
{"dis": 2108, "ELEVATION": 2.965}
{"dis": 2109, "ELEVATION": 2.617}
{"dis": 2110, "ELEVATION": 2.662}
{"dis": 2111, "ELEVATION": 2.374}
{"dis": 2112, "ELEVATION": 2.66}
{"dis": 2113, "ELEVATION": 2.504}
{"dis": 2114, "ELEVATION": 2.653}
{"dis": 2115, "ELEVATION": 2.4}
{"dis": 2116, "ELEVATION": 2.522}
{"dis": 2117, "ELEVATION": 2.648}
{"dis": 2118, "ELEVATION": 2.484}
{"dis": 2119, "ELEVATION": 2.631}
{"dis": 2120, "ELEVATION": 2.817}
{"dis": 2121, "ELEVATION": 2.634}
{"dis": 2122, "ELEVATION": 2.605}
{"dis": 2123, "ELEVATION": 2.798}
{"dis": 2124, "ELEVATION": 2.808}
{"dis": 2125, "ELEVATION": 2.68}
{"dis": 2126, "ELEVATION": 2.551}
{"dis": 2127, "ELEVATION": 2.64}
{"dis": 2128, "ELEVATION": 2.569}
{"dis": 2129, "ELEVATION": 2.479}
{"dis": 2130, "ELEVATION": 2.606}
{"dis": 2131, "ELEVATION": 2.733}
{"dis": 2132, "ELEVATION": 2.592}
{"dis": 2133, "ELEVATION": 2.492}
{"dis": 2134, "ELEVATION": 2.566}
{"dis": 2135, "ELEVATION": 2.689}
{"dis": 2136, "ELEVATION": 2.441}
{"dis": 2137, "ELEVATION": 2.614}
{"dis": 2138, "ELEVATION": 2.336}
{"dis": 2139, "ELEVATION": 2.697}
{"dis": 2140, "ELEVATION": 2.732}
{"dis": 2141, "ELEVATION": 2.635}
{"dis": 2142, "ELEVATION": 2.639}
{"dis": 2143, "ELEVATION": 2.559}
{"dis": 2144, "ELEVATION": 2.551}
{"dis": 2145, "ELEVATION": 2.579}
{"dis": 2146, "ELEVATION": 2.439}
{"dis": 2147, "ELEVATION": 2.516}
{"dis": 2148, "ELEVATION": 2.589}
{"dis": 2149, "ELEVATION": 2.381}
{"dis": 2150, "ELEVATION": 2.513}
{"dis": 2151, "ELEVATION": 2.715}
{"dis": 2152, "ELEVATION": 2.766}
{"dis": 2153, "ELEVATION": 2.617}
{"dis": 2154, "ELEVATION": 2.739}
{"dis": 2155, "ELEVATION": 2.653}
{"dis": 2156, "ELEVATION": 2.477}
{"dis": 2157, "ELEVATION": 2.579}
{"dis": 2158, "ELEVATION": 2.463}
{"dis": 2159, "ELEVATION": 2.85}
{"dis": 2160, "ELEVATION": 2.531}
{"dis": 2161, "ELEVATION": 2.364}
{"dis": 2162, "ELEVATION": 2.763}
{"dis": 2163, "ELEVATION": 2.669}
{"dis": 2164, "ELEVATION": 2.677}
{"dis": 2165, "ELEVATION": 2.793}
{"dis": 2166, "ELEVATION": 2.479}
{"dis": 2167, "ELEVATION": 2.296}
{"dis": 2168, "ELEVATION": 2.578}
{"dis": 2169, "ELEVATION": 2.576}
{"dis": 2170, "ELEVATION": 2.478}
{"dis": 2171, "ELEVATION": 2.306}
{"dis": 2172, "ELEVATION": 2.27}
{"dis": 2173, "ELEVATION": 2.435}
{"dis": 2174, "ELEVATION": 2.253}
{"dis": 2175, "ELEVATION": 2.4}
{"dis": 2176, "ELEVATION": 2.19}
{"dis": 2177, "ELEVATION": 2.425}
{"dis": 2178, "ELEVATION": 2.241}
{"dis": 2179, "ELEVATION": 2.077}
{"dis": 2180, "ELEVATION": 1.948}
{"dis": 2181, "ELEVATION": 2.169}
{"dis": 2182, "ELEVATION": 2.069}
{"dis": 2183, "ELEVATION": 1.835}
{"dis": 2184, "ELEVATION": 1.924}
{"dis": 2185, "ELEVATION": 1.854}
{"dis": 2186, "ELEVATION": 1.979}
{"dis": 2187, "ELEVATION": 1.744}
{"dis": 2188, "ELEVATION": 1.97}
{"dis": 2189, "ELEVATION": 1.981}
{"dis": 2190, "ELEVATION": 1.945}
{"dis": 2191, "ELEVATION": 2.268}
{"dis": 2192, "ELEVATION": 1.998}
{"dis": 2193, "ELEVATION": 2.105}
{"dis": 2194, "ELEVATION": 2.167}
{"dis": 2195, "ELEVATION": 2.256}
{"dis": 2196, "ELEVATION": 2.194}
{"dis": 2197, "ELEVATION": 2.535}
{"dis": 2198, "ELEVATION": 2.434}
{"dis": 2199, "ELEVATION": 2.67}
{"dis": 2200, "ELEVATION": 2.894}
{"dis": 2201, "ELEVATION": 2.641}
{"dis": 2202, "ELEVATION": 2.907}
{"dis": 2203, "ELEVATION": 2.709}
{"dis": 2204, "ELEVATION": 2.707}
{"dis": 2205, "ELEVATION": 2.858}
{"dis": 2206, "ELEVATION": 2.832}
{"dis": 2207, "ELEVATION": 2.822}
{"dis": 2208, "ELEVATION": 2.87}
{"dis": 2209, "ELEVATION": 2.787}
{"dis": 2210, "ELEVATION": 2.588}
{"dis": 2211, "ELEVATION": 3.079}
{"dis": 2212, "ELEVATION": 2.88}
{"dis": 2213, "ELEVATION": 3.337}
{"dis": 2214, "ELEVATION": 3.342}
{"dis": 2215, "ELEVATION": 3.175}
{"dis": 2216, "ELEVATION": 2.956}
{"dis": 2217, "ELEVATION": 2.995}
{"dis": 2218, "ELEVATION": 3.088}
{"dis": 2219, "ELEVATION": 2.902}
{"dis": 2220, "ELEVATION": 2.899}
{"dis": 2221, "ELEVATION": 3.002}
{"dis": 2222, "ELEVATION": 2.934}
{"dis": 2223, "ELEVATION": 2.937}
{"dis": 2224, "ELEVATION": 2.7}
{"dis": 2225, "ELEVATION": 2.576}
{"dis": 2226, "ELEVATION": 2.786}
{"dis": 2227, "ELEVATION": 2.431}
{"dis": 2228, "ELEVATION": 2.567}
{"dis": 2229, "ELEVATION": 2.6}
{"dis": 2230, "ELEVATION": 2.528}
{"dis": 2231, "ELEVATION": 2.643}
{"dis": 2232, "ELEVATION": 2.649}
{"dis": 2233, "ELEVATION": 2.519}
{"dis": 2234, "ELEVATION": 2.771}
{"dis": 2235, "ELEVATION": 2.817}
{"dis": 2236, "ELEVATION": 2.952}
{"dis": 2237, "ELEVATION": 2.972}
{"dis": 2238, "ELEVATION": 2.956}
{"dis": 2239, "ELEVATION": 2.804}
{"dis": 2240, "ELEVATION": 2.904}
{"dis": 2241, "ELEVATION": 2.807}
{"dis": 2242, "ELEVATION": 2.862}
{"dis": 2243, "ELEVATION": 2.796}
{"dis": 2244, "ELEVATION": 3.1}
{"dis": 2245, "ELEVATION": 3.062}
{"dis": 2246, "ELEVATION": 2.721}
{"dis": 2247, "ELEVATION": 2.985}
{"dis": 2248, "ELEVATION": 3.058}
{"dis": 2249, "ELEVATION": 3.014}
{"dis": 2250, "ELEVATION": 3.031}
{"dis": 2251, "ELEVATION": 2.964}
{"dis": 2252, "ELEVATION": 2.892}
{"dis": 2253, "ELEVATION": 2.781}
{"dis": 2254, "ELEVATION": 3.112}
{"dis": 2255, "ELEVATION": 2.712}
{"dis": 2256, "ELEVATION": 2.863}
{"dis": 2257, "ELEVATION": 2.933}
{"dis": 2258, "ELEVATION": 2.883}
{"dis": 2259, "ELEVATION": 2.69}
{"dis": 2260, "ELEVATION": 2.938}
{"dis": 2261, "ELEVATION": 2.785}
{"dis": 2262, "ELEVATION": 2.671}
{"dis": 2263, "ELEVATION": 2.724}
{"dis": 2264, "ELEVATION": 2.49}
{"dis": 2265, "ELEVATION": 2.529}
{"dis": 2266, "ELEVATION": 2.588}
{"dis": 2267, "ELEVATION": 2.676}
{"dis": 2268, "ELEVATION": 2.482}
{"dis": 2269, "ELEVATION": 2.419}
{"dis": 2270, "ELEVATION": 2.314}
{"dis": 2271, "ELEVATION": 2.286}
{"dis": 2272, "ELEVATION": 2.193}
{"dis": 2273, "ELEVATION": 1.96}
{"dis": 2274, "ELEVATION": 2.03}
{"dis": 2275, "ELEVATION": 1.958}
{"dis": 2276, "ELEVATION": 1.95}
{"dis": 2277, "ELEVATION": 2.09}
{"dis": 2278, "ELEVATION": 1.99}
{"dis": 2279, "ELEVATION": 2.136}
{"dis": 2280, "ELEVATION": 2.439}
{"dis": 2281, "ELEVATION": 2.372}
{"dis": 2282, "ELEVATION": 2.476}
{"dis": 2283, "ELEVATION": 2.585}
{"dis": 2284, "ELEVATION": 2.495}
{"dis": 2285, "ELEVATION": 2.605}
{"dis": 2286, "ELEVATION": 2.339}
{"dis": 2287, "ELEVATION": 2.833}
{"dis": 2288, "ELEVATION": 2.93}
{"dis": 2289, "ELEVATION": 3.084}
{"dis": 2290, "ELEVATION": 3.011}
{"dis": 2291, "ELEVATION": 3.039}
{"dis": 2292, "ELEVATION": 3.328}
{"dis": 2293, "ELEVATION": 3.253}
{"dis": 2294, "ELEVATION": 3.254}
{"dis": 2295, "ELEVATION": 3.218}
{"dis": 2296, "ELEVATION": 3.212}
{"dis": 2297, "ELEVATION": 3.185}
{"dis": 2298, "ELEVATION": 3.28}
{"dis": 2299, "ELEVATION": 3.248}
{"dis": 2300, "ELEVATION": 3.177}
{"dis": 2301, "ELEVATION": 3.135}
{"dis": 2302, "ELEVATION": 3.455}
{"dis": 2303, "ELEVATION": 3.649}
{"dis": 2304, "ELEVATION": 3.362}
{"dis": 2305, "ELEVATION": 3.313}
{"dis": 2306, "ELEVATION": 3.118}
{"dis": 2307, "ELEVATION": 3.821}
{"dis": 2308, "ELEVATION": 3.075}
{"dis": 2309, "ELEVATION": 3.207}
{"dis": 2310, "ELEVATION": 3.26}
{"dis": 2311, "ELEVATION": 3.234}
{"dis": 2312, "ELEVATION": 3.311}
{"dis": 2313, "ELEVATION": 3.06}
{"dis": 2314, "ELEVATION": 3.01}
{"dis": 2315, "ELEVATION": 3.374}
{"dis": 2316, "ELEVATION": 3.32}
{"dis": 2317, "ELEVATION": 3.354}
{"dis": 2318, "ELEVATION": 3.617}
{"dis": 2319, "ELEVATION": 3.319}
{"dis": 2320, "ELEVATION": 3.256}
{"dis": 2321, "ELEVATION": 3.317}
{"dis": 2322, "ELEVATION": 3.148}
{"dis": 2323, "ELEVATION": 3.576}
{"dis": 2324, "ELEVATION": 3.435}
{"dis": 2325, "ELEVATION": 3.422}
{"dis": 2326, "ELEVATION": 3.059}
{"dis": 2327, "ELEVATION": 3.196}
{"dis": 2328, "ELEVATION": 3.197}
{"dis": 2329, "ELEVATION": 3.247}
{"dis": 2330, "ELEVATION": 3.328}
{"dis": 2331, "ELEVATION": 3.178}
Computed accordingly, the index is 0.07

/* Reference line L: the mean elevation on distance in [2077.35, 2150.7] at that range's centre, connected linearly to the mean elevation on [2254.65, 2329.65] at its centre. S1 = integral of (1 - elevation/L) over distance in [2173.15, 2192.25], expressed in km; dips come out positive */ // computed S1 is 4.98 km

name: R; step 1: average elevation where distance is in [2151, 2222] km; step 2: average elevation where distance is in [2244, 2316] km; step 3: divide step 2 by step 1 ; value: 1.13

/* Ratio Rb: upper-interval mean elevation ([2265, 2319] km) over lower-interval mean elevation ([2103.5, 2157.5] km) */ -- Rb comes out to 1.1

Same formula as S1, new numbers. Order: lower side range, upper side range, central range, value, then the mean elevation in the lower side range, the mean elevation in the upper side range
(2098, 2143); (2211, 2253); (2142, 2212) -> 7.8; 2.63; 2.88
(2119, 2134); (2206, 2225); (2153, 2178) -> 2.4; 2.64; 2.95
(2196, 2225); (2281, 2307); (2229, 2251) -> 0.6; 2.86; 3.06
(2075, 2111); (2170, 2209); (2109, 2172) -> 0.8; 2.92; 2.32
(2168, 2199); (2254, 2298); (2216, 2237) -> -3.3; 2.18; 2.64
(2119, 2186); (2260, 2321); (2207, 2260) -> -3.0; 2.5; 2.87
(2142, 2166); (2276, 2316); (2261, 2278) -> 3.4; 2.6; 2.99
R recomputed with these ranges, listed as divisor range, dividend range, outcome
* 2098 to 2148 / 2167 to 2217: 0.93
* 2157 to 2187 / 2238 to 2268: 1.21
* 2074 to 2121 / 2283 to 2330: 1.13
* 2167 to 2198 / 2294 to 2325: 1.52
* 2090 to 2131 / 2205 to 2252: 1.07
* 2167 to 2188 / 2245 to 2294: 1.21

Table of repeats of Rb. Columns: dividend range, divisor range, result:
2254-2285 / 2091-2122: 0.92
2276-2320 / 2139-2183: 1.22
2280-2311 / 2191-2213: 1.17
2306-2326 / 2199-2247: 1.16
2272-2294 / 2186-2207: 1.06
